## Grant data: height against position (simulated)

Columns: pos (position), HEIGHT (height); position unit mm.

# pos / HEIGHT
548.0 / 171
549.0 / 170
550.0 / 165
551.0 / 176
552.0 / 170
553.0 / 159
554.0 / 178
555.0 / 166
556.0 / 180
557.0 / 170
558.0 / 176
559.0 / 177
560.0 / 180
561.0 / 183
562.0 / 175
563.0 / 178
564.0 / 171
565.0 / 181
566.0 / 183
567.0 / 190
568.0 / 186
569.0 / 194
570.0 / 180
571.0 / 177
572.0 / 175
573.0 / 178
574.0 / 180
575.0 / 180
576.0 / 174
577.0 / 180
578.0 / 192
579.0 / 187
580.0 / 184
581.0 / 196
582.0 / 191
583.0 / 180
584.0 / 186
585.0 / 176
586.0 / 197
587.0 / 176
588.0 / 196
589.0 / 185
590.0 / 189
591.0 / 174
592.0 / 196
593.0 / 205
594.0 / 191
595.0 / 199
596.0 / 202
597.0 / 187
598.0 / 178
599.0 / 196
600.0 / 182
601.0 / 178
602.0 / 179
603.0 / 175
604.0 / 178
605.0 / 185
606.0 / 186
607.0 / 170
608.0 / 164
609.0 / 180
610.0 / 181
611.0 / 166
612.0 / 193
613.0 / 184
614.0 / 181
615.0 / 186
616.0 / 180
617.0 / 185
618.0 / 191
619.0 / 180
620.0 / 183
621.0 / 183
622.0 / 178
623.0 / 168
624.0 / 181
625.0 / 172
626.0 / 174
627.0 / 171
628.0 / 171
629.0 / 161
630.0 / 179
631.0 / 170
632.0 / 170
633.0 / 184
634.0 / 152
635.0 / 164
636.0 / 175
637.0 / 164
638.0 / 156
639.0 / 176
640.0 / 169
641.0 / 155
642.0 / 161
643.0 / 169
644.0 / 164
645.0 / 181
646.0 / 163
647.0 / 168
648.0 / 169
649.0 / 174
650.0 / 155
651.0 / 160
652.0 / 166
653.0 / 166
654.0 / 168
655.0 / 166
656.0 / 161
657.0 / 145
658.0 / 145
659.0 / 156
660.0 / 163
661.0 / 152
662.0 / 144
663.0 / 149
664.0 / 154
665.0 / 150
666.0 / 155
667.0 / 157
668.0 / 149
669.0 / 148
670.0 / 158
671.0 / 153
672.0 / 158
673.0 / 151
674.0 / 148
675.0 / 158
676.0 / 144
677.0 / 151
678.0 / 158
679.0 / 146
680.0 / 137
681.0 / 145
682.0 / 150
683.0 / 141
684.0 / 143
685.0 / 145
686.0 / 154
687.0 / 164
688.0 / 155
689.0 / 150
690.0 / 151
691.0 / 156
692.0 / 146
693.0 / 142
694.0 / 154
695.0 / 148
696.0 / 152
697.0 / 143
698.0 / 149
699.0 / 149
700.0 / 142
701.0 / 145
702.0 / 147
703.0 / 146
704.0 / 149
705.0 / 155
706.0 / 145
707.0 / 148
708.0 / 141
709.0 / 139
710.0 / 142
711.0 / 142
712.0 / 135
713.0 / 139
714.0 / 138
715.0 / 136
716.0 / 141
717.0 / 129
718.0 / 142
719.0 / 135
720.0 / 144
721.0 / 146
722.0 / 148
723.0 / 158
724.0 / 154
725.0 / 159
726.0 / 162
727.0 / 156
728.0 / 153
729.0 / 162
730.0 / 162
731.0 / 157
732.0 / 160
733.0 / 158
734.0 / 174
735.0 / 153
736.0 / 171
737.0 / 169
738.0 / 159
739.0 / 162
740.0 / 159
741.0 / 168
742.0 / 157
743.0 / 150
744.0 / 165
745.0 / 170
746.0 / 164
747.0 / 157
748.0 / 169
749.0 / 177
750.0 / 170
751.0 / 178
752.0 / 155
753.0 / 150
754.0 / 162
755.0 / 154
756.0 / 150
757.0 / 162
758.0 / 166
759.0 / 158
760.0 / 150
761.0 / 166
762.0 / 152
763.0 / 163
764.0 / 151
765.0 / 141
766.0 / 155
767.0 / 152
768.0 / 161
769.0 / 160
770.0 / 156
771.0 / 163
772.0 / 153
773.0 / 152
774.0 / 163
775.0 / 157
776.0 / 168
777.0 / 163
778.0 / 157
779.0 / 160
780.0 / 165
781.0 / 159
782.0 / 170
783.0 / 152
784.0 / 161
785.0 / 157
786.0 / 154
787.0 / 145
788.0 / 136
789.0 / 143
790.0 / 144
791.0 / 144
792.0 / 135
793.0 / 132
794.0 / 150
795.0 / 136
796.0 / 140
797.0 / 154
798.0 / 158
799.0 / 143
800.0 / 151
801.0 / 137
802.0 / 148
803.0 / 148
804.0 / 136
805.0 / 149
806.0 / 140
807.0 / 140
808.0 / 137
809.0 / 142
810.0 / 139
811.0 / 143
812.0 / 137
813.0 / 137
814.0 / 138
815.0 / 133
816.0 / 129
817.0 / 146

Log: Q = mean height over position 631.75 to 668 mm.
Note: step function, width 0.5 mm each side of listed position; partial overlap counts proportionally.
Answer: 162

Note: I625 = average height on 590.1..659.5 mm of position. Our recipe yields 174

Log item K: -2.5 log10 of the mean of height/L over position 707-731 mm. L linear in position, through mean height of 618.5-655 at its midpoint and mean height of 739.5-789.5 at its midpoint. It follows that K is 0.11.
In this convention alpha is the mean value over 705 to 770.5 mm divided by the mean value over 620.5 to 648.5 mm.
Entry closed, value 0.91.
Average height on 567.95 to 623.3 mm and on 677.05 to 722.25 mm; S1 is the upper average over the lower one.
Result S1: 0.8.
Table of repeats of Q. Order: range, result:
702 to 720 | 142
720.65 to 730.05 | 156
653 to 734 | 150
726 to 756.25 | 162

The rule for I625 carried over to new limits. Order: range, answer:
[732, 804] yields 156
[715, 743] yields 155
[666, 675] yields 153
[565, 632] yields 182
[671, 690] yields 150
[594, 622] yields 183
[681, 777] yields 154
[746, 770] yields 159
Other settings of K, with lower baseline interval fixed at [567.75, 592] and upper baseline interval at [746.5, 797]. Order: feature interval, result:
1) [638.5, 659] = 0.06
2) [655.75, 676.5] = 0.13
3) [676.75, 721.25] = 0.14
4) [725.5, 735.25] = 0.01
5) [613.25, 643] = 0.02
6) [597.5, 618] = 0.00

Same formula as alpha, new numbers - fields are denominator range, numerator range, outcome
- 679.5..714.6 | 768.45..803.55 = 1.04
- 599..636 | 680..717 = 0.82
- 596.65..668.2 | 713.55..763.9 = 0.92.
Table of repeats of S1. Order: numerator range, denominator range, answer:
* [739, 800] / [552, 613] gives 0.86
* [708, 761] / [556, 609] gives 0.85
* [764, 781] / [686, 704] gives 1.06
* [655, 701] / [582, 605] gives 0.81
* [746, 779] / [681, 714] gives 1.08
